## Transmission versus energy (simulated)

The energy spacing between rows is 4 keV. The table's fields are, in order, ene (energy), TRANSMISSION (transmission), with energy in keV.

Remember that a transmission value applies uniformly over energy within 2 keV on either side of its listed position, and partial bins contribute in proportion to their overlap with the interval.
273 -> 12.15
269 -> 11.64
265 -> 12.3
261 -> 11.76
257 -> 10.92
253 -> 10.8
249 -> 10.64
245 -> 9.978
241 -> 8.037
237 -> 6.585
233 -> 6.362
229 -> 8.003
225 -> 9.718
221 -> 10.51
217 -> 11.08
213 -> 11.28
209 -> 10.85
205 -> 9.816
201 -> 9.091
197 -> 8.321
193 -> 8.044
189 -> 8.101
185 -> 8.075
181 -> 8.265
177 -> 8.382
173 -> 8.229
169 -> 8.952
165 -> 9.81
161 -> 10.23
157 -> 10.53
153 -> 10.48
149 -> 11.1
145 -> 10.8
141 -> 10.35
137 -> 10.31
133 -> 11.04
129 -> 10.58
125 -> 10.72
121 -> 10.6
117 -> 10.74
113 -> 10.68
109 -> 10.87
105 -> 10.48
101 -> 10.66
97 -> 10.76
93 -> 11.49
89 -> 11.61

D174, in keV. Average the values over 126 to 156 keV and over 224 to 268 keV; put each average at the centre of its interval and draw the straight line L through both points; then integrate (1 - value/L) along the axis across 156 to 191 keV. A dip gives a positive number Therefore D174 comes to 4.9 keV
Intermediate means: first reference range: 10.7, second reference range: 9.6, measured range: 8.91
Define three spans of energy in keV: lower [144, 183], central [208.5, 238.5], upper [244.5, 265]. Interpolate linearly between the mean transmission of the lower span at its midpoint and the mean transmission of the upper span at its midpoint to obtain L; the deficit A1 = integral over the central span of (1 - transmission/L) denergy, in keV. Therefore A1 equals 3.6 keV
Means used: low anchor 9.65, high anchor 11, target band 9.27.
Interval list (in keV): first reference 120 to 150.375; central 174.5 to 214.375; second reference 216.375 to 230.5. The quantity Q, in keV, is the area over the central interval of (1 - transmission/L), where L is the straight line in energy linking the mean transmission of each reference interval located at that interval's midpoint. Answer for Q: 4.3 keV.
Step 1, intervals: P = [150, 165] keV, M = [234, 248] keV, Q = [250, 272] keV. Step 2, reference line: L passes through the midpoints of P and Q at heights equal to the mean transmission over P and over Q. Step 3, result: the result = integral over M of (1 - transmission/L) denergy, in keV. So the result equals 3.8 keV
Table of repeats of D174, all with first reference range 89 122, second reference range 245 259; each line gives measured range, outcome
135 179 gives 3.5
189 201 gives 2.7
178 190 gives 2.9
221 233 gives 2.2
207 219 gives -0.4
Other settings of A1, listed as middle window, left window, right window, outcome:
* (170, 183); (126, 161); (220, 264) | 2.4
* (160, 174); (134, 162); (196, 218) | 1.5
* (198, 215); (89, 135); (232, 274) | 0.4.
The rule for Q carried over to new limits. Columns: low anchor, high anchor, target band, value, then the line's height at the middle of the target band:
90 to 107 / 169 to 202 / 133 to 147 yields -1.3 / 9.67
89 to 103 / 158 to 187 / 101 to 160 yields -3.4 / 10.1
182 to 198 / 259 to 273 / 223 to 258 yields 5.7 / 10.7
